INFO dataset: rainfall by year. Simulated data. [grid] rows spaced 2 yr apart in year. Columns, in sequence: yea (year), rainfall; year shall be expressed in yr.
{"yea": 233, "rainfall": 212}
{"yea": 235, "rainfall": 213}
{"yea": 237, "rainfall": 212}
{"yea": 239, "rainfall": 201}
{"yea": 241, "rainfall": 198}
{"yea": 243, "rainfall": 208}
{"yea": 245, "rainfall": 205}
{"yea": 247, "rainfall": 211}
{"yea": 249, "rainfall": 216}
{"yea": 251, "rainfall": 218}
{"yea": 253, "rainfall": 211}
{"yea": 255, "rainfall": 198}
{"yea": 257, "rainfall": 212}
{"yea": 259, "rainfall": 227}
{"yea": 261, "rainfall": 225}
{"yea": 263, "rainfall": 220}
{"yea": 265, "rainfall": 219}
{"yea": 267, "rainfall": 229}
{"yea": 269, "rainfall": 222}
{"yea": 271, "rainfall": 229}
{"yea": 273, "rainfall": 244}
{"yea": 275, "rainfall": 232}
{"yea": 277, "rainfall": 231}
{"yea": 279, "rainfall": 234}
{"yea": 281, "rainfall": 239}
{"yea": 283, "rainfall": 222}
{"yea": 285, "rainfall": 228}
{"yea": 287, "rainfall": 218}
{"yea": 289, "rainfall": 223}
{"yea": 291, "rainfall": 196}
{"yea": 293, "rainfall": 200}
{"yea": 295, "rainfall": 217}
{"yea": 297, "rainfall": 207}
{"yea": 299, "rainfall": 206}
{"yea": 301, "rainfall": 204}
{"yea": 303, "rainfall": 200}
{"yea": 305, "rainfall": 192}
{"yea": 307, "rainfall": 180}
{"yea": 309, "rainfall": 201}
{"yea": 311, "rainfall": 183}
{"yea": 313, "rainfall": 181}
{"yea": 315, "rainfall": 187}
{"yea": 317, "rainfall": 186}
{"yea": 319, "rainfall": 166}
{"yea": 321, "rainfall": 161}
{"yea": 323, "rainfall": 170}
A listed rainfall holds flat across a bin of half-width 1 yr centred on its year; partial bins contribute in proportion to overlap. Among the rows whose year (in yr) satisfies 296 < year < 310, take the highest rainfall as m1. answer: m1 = 207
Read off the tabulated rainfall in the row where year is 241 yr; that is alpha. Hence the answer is 198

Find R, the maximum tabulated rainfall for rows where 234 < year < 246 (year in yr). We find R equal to 213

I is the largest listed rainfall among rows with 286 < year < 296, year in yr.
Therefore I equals 223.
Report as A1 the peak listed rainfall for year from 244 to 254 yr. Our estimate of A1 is 218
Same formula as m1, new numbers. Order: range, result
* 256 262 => 227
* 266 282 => 244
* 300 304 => 204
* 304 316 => 201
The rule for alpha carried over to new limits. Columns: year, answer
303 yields 200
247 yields 211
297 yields 207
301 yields 204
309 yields 201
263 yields 220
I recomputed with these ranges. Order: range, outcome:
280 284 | 239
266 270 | 229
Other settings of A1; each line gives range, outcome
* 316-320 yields 186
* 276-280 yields 234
